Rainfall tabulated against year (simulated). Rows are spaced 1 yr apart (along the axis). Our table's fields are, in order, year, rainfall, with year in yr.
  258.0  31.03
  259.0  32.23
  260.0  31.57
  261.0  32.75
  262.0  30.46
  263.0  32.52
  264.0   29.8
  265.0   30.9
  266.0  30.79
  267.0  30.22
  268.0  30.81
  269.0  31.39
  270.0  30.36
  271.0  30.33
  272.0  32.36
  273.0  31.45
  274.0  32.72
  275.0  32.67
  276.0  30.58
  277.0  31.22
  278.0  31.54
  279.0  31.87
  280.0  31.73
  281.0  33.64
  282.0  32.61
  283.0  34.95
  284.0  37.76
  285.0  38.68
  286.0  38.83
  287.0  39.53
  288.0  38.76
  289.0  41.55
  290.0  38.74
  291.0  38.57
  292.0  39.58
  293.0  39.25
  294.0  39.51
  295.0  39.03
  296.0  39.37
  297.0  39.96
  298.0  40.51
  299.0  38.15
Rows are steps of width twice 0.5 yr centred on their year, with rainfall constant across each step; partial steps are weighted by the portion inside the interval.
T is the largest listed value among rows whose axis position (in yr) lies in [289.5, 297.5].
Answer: 39.96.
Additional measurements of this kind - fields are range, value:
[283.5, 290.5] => 41.55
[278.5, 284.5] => 37.76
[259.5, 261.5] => 32.75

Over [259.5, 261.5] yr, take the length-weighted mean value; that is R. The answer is 32.2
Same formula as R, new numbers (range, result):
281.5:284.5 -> 35.1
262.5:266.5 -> 31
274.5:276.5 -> 31.6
